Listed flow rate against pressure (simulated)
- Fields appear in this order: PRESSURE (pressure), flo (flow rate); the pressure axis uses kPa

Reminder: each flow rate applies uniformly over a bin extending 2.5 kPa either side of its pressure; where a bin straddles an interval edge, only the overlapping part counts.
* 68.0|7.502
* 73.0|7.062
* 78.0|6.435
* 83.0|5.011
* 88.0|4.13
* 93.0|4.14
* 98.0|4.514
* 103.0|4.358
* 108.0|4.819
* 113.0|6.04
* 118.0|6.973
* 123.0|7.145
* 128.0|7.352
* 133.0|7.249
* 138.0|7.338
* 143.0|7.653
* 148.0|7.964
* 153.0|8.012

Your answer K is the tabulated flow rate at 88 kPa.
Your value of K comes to 4.13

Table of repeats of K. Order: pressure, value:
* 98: 4.514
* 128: 7.352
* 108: 4.819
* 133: 7.249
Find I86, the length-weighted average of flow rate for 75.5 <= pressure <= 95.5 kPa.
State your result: 4.93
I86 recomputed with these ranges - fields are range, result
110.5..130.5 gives 6.88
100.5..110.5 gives 4.59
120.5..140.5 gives 7.27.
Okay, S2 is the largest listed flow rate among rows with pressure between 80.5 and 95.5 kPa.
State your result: 5.011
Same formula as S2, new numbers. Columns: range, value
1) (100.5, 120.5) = 6.973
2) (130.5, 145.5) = 7.653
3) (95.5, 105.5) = 4.514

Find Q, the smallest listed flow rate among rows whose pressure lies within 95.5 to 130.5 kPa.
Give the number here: 4.358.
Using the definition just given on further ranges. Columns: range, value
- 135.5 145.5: 7.338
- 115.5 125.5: 6.973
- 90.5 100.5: 4.14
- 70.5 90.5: 4.13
